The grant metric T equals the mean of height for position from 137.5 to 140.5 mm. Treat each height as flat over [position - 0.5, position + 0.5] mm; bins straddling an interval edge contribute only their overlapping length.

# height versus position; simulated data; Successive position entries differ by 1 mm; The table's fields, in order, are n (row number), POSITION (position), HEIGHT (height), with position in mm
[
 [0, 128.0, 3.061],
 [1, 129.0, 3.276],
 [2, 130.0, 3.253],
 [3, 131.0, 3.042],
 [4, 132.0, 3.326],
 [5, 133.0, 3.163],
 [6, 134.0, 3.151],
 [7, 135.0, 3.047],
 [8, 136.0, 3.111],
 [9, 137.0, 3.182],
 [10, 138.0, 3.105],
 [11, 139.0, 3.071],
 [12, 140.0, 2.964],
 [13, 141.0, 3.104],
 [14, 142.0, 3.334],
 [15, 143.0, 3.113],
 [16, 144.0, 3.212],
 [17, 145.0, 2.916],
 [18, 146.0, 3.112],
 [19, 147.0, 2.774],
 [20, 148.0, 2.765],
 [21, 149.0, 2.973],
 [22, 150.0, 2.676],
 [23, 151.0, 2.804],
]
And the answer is 3.05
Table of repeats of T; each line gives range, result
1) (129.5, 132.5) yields 3.21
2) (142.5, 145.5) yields 3.08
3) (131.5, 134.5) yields 3.21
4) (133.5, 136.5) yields 3.1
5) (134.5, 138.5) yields 3.11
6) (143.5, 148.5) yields 2.96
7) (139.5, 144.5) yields 3.15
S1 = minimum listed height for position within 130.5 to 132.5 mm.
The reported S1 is 3.042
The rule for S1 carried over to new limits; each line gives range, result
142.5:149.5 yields 2.765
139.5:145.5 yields 2.916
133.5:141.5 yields 2.964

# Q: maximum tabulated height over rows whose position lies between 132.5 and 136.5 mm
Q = 3.163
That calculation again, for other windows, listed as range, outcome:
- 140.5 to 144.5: 3.334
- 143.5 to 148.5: 3.212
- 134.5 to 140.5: 3.182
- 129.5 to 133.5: 3.326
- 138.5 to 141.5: 3.104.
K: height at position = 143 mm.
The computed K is 3.113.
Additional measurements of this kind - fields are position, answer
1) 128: 3.061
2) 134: 3.151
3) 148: 2.765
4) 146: 3.112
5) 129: 3.276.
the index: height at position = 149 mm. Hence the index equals 2.973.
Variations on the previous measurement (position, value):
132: 3.326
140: 2.964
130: 3.253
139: 3.071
